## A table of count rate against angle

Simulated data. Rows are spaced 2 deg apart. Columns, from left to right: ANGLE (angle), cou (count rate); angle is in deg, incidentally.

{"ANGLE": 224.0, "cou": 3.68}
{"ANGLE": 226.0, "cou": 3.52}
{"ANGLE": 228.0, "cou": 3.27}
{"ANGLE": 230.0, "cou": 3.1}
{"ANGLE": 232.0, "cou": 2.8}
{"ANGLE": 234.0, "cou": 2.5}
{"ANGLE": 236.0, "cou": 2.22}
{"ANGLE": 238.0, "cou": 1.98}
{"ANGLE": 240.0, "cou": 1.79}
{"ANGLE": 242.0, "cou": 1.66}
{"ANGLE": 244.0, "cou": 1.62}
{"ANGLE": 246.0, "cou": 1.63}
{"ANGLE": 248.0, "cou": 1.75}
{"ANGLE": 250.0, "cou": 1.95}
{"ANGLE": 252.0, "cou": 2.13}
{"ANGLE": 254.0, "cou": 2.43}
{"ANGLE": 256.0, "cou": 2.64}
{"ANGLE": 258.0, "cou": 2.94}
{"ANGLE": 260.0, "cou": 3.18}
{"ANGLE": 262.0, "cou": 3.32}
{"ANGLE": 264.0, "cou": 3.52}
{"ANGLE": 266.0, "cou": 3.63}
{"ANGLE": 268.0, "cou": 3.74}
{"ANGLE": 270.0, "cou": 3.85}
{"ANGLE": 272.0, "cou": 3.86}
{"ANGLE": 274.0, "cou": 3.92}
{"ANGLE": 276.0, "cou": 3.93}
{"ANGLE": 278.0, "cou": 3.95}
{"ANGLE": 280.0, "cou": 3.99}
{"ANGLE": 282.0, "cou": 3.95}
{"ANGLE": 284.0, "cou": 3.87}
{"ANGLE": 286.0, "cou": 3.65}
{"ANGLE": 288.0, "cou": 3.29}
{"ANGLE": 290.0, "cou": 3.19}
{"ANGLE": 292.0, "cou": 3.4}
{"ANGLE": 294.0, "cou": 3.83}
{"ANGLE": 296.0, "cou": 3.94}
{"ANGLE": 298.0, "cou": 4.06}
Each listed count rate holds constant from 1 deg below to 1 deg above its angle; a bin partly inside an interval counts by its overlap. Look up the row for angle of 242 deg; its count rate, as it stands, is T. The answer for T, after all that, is 1.66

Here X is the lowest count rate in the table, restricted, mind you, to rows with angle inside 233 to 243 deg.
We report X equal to 1.66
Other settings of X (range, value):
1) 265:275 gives 3.63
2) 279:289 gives 3.29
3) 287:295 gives 3.19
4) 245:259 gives 1.63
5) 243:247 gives 1.62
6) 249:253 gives 1.95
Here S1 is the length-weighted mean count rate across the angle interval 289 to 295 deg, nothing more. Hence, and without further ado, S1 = 3.47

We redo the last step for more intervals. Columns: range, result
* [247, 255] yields 2.07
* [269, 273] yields 3.85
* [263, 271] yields 3.69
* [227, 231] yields 3.19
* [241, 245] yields 1.64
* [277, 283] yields 3.96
